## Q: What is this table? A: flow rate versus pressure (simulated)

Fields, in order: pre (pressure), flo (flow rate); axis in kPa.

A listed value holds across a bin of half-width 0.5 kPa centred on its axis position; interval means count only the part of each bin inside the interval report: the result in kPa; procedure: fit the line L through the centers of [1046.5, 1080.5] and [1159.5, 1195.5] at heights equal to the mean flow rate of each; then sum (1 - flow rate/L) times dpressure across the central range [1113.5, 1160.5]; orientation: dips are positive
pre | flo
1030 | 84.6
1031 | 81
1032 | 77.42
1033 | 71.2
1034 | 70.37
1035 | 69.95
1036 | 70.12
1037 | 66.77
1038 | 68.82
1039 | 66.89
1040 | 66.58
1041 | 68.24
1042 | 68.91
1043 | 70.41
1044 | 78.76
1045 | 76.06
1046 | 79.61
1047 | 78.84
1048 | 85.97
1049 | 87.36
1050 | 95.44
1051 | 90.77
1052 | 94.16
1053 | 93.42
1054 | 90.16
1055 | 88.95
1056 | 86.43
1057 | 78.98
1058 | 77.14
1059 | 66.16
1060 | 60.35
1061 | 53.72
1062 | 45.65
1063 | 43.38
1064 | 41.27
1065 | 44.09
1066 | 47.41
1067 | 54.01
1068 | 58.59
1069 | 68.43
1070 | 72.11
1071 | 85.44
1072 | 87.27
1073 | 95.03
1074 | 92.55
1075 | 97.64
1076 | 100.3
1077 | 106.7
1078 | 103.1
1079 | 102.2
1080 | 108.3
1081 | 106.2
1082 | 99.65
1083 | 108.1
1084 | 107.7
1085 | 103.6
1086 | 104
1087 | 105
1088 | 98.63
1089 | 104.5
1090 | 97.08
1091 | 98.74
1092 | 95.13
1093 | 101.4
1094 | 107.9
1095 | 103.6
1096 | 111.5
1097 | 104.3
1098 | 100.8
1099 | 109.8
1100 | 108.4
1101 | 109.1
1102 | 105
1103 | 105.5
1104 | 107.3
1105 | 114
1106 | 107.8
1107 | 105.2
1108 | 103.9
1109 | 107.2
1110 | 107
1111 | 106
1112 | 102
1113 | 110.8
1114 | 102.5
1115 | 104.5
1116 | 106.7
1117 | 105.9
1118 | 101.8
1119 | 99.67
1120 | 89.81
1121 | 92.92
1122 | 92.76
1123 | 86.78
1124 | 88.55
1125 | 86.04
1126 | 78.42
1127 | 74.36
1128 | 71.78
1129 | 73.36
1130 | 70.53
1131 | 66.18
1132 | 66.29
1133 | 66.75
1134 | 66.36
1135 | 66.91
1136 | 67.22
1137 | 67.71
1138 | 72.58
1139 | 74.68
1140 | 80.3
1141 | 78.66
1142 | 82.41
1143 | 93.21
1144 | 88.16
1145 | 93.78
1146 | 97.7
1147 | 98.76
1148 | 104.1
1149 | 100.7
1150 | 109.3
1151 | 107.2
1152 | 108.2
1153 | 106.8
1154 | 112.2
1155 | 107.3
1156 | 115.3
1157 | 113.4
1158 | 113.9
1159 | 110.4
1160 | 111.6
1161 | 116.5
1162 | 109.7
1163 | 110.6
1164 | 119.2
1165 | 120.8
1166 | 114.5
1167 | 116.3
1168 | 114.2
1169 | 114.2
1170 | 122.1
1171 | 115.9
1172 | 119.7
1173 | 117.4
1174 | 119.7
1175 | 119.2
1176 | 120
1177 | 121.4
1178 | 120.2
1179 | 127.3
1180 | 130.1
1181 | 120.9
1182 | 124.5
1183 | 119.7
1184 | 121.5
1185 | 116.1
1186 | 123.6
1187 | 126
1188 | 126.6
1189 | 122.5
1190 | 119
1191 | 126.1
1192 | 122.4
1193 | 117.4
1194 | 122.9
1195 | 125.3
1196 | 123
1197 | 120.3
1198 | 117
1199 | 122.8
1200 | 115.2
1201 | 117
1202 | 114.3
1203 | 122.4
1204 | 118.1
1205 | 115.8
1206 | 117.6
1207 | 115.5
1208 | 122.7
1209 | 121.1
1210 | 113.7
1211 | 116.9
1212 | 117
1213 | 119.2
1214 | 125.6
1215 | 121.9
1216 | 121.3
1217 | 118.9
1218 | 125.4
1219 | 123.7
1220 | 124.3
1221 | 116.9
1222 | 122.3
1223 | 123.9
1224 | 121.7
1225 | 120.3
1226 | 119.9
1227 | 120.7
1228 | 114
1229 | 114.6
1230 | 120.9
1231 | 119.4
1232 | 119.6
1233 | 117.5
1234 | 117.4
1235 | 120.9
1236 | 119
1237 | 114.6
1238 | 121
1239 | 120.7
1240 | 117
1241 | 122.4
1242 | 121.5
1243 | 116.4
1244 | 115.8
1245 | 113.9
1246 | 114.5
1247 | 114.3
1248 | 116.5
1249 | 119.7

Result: 6.4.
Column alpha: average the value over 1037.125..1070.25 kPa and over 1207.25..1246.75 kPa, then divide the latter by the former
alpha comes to 1.7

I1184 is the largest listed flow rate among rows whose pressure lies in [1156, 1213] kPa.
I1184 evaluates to 130.1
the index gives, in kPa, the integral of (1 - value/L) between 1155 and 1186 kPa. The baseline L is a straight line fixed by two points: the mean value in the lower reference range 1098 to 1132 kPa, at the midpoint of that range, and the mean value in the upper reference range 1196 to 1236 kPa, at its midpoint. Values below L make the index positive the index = -2.44 kPa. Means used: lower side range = 96.6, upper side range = 119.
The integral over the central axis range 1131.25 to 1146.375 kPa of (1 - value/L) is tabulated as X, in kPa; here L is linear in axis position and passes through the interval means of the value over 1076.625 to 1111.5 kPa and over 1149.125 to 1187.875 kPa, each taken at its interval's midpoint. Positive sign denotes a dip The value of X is 4.7 kPa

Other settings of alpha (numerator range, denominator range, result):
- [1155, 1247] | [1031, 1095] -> 1.44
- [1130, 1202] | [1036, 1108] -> 1.23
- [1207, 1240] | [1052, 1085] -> 1.48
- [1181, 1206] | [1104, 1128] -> 1.23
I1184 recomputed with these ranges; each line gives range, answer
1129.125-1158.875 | 115.3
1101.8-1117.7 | 114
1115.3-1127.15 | 106.7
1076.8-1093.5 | 108.3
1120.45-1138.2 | 92.92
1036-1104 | 111.5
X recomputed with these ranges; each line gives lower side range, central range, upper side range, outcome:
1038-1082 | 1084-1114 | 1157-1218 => -4.7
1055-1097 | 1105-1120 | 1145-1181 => -1.1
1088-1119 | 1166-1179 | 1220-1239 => -0.7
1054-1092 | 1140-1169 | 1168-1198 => 1.5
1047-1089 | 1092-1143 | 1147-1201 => 3.2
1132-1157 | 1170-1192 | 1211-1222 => -3.3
